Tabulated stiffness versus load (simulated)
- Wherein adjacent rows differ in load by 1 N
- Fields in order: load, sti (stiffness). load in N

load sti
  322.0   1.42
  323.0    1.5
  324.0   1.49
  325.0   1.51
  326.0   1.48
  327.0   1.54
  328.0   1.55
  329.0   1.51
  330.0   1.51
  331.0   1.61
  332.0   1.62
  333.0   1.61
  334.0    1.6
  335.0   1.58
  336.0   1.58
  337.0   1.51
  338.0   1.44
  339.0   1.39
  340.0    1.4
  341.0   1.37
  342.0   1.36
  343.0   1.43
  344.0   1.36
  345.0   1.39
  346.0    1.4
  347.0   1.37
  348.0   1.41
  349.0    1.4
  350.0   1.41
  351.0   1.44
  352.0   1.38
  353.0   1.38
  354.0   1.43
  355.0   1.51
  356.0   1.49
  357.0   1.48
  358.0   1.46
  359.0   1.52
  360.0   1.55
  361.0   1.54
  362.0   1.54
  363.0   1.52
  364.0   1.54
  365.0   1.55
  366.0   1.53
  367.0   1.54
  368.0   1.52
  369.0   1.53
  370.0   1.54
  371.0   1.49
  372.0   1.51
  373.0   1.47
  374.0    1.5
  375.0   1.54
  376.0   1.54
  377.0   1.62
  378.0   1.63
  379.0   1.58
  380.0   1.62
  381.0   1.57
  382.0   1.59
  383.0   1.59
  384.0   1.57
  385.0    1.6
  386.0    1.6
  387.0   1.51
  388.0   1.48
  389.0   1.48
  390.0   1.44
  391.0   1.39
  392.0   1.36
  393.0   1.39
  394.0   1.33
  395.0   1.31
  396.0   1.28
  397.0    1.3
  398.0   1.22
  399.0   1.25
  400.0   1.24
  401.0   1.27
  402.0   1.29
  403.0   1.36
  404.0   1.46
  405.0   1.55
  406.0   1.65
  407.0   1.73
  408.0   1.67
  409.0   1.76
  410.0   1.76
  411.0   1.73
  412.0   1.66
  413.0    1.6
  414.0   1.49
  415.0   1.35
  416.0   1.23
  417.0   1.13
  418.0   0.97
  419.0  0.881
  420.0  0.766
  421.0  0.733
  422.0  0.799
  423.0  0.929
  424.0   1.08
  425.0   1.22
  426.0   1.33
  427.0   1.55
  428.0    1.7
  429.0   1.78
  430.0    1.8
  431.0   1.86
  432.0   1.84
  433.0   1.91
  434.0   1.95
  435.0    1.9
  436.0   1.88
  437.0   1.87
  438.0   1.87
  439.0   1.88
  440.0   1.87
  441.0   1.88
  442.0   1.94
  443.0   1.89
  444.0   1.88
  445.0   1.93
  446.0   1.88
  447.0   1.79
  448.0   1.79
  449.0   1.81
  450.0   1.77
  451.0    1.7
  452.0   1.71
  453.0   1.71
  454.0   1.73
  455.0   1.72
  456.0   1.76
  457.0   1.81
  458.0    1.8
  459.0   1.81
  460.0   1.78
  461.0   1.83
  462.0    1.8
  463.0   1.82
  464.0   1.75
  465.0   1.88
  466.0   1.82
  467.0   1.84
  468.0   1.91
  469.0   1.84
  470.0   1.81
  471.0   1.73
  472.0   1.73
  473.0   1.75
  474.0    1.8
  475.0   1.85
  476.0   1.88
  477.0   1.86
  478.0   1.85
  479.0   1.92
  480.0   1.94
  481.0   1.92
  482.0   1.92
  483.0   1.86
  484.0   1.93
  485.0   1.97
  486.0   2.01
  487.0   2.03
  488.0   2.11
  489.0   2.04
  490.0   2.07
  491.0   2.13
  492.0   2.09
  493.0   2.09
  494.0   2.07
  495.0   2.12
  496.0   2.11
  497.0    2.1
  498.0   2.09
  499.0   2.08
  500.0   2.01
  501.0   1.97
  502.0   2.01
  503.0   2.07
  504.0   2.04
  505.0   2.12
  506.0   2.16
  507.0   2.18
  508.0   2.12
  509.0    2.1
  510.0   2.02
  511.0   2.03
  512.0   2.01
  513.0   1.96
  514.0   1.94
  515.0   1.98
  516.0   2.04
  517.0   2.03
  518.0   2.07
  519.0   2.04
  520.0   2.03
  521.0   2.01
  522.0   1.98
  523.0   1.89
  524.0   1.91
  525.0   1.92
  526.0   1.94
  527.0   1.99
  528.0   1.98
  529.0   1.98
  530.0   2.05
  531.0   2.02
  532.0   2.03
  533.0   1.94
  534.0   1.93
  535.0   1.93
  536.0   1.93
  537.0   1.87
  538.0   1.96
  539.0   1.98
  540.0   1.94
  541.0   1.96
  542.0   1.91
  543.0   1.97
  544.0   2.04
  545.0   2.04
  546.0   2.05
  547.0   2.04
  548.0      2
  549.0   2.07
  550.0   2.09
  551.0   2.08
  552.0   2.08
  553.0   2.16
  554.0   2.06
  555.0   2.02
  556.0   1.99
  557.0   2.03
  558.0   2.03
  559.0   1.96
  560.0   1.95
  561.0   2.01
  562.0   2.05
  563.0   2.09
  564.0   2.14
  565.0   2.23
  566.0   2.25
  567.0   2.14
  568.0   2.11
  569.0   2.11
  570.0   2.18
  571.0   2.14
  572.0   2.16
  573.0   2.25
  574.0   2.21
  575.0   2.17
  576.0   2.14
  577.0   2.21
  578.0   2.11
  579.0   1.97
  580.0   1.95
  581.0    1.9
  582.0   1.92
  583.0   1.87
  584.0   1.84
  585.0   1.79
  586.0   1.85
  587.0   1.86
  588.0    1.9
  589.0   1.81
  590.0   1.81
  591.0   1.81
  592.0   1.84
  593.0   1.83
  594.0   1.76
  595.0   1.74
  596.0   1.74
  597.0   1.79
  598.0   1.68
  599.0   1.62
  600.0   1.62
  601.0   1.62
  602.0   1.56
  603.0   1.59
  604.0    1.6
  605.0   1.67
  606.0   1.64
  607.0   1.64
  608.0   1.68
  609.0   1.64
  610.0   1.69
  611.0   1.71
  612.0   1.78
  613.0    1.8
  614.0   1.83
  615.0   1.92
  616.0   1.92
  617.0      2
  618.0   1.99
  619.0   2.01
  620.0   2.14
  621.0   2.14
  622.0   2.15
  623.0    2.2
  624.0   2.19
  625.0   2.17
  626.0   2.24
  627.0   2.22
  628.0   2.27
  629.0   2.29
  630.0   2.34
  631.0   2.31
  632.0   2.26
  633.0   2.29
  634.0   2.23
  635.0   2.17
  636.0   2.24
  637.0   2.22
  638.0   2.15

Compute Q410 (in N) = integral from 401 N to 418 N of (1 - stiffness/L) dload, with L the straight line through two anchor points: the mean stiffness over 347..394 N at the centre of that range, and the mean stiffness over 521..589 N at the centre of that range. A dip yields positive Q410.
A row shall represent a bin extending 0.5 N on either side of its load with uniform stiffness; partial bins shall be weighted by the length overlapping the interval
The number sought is 1.1 N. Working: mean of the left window 1.5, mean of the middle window 1.5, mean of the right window 2.02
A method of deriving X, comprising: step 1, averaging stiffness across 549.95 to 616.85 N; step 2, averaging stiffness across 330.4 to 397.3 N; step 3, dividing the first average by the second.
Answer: 1.3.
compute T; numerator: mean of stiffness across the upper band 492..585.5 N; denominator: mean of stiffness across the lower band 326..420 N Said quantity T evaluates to 1.39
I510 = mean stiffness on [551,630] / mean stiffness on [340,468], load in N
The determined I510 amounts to 1.26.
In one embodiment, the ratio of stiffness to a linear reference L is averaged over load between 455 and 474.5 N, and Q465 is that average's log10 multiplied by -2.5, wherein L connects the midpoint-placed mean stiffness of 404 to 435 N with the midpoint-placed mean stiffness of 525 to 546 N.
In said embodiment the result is -0.092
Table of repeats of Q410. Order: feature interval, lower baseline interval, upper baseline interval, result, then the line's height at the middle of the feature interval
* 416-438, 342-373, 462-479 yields 3.4 N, 1.69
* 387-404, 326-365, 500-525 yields 3.1 N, 1.64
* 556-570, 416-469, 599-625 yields -2.4 N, 1.78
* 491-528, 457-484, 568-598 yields -3.2 N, 1.88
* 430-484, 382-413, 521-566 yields -4.6 N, 1.69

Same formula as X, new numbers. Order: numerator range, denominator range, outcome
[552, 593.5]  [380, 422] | 1.45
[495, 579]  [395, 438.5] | 1.41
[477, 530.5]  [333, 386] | 1.35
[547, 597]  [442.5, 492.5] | 1.08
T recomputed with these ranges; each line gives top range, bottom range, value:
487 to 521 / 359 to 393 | 1.35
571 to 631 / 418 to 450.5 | 1.19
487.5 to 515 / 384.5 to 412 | 1.41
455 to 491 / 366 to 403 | 1.28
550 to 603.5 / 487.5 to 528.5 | 0.96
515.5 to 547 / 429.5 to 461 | 1.08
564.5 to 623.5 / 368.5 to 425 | 1.35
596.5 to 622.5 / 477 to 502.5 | 0.89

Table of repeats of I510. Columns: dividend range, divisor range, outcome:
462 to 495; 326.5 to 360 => 1.30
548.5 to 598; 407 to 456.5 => 1.25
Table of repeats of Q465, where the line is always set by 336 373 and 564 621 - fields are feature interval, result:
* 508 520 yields -0.158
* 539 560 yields -0.118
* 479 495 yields -0.181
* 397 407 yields 0.126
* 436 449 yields -0.155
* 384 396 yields 0.062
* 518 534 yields -0.121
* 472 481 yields -0.104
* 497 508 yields -0.198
